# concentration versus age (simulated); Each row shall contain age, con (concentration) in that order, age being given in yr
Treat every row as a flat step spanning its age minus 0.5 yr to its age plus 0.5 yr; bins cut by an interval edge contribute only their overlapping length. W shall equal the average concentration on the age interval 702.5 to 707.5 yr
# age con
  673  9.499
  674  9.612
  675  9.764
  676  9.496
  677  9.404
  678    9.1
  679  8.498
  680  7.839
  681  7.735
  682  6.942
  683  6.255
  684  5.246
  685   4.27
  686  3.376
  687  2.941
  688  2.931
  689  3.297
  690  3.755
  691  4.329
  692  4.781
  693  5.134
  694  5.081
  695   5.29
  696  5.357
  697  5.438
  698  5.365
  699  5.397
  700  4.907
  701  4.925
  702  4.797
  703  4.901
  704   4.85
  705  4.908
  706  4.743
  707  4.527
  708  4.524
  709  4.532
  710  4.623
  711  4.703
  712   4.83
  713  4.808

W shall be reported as 4.79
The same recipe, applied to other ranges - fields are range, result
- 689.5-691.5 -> 4.04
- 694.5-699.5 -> 5.37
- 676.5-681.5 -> 8.52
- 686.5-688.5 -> 2.94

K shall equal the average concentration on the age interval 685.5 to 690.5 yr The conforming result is 3.26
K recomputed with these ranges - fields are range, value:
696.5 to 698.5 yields 5.4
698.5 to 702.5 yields 5.01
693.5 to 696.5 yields 5.24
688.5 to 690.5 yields 3.53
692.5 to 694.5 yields 5.11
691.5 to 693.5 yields 4.96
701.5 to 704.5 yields 4.85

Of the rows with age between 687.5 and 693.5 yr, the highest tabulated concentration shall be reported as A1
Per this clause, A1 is 5.134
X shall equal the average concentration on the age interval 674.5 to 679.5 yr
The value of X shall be 9.25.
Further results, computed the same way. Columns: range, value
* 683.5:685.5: 4.76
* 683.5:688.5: 3.75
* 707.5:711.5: 4.6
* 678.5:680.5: 8.17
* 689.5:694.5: 4.62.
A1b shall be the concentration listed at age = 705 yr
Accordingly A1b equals 4.908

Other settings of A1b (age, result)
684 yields 5.246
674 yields 9.612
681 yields 7.735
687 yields 2.941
